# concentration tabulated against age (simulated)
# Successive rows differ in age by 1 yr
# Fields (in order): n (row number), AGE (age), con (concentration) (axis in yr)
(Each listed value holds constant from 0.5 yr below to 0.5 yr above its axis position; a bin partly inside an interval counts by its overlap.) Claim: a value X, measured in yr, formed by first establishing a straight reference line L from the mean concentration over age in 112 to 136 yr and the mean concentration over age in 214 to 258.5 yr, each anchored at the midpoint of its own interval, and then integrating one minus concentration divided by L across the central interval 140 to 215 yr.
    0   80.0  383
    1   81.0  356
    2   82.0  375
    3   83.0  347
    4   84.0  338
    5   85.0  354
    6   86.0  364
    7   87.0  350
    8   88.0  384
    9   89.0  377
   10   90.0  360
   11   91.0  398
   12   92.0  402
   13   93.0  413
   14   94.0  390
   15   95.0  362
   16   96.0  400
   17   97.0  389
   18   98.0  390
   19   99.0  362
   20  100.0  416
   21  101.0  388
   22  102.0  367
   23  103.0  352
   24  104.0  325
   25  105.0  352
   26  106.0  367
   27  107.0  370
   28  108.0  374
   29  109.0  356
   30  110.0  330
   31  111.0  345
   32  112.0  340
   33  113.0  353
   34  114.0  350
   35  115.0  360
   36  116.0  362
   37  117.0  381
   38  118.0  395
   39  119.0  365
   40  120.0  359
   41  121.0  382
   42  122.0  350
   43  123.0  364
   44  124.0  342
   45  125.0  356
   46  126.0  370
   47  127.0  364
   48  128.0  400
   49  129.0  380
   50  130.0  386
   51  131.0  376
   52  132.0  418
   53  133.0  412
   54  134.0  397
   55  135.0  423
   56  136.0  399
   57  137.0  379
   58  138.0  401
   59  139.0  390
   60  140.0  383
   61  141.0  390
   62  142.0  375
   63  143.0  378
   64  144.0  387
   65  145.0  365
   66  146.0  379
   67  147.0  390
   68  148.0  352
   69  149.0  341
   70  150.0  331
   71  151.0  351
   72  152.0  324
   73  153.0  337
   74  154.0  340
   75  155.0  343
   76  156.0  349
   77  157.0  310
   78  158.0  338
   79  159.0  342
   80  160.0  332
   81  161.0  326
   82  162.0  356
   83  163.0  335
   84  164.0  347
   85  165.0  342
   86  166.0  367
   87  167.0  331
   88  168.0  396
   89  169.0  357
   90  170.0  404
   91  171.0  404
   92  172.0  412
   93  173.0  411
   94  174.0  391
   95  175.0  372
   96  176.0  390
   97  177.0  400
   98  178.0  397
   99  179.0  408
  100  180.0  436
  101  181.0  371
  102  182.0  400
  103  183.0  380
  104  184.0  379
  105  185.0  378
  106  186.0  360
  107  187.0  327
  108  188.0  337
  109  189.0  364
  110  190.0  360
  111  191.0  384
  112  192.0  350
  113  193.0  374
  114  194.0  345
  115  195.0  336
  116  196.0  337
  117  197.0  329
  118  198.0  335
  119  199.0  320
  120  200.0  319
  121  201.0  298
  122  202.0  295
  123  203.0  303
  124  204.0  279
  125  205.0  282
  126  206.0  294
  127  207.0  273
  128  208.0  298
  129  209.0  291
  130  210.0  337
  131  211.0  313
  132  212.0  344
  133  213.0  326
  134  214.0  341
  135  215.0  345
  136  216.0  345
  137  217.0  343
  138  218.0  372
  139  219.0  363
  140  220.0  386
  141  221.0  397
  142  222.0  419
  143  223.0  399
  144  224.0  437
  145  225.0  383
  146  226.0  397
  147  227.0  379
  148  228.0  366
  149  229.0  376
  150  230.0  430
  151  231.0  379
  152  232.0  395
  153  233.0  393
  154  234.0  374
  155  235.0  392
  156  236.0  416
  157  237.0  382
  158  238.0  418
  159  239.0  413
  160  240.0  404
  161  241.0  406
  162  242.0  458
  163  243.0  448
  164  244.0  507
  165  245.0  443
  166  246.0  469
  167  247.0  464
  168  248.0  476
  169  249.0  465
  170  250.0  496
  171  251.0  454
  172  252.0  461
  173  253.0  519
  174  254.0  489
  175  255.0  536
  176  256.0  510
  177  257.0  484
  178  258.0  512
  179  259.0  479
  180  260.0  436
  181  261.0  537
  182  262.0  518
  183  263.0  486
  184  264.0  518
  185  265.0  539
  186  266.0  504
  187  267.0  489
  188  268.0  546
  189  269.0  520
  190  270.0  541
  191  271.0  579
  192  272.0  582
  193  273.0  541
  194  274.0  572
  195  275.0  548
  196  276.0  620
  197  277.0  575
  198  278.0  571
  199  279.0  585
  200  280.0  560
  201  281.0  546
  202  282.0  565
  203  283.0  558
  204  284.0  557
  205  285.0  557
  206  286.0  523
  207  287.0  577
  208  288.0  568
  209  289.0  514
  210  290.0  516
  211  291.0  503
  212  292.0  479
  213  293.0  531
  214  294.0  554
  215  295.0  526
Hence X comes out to 8.8 yr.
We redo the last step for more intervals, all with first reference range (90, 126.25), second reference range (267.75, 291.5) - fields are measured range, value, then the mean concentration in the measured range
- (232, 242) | 2.1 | 402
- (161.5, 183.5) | 2.8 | 382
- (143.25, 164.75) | 3.7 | 347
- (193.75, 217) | 7.7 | 317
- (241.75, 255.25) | 1.2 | 477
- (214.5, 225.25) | 2.4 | 381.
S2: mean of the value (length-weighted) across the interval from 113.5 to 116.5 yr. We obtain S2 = 357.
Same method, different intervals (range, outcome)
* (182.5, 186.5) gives 374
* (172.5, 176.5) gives 391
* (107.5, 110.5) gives 353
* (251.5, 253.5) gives 490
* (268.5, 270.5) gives 530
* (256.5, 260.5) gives 478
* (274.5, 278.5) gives 578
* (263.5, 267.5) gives 512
